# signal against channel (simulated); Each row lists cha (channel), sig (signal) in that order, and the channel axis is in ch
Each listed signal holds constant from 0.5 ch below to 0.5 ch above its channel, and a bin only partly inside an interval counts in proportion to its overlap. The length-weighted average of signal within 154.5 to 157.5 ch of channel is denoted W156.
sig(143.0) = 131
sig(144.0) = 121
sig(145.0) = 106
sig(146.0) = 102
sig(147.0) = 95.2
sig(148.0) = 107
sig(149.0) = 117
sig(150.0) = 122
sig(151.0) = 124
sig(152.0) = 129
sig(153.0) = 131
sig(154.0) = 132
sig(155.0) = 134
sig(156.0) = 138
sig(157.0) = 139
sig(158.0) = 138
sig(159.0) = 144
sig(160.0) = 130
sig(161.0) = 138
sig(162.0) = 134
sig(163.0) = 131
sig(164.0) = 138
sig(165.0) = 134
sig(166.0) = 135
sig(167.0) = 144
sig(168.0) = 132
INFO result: 137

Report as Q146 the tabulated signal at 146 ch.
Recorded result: 102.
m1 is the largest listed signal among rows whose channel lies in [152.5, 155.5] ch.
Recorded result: 134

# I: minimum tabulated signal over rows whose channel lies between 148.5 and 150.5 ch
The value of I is 117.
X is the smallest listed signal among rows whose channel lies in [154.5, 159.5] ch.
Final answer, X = 134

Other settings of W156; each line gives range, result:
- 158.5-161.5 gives 137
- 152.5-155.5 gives 132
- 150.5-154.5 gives 129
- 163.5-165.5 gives 136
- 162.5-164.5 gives 134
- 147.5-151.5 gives 118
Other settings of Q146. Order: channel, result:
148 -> 107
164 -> 138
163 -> 131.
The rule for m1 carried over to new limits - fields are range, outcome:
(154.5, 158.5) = 139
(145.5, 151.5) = 124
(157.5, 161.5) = 144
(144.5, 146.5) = 106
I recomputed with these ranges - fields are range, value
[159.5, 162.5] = 130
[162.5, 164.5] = 131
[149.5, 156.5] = 122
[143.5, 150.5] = 95.2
